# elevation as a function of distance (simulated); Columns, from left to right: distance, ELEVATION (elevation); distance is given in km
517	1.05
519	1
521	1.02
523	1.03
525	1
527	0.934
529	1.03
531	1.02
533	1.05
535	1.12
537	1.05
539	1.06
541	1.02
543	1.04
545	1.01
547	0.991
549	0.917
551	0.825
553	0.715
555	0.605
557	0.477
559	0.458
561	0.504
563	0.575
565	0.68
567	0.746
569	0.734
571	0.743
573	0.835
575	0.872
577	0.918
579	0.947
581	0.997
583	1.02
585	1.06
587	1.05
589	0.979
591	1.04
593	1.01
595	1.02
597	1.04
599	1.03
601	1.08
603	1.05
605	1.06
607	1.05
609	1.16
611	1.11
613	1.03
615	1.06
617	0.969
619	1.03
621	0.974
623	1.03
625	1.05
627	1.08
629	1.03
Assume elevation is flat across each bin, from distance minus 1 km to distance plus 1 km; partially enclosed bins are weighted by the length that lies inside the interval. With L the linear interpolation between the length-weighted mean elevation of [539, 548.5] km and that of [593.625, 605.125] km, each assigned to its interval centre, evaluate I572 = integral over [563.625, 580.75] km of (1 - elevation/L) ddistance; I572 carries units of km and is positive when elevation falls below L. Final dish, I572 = 3.6 km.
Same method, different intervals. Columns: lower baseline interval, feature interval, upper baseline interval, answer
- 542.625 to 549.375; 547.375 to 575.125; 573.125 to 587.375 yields 8.15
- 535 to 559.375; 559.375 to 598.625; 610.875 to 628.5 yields 2.77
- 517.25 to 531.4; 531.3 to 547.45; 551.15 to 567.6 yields -4.13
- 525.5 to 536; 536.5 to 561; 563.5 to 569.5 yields 1.39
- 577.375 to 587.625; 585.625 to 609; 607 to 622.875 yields -0.39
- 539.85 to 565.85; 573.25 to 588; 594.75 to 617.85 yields -0.96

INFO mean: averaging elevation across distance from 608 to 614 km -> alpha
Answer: 1.1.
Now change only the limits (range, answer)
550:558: 0.655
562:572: 0.696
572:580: 0.893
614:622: 1.01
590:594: 1.02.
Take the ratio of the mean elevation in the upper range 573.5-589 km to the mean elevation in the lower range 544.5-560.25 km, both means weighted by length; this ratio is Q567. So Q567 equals 1.32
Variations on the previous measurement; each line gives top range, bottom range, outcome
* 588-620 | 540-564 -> 1.37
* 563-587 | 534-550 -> 0.84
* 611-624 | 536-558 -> 1.16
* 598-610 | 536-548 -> 1.04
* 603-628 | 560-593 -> 1.22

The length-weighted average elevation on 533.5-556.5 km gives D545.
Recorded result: 0.933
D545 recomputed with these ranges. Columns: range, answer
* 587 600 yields 1.02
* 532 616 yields 0.922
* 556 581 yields 0.719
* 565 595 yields 0.92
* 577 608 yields 1.03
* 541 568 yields 0.745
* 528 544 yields 1.05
